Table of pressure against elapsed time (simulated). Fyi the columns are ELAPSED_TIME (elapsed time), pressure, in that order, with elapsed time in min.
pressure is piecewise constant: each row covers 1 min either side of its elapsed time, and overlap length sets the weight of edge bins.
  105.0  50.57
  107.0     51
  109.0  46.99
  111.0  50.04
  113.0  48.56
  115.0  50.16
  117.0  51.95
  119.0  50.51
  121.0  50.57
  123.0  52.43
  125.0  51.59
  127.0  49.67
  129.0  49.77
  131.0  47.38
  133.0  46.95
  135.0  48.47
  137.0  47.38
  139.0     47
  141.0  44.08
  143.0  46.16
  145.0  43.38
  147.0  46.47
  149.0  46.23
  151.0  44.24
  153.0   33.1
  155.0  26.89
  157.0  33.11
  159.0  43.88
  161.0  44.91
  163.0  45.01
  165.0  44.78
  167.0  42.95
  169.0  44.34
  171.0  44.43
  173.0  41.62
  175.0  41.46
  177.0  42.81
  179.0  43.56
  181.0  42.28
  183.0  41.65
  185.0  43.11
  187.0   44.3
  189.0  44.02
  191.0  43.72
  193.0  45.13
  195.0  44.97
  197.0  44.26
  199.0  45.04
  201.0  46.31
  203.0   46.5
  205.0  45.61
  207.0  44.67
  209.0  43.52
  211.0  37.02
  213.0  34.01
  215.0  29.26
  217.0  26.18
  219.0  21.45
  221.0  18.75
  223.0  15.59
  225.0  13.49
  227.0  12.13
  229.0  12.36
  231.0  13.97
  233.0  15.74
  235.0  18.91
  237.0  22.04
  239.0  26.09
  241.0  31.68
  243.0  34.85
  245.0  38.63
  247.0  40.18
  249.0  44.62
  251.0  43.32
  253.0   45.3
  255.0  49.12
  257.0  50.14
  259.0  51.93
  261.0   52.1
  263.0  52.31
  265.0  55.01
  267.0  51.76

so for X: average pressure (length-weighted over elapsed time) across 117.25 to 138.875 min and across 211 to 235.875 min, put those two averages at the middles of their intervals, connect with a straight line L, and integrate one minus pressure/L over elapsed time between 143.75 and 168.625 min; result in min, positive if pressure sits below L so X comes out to -0.45 min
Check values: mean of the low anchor 49.5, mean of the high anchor 20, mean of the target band 41.4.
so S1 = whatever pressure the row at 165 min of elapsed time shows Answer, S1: 44.78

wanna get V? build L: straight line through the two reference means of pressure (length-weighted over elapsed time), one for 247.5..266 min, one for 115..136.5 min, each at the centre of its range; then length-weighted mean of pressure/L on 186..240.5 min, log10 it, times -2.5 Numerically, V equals 0.48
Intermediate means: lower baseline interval 49.9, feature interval 31.7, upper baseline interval 49.1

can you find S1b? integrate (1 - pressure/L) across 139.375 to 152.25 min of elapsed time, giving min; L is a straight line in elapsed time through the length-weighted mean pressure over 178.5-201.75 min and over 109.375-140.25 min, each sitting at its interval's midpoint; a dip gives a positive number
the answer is 0.7 min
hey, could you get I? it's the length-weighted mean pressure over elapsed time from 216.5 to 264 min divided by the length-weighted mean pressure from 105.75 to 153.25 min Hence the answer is 0.65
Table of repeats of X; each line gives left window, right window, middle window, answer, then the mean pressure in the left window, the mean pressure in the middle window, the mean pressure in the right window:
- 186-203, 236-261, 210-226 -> 6.89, 44.8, 24.5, 40.3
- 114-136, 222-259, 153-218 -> -3.65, 50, 41.5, 30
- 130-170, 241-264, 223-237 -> 9.28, 43.3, 15.1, 45.1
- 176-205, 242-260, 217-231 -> 8.85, 44.2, 16.3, 44.2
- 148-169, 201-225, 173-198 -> -4.55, 40.7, 43.4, 32.7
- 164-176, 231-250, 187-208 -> -3.98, 43.3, 45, 29.4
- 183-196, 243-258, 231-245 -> 5.99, 44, 25.1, 43.8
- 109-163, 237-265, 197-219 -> 2.41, 46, 39.2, 42.8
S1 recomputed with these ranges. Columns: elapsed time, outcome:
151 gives 44.24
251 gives 43.32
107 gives 51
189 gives 44.02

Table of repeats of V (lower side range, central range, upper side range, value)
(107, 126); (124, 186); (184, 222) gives 0.04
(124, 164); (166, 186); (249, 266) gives 0.07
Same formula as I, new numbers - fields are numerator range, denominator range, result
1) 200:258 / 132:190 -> 0.74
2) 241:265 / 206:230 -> 1.77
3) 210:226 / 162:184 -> 0.57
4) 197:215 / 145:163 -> 1.05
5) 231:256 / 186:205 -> 0.74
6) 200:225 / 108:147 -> 0.69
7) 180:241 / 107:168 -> 0.71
